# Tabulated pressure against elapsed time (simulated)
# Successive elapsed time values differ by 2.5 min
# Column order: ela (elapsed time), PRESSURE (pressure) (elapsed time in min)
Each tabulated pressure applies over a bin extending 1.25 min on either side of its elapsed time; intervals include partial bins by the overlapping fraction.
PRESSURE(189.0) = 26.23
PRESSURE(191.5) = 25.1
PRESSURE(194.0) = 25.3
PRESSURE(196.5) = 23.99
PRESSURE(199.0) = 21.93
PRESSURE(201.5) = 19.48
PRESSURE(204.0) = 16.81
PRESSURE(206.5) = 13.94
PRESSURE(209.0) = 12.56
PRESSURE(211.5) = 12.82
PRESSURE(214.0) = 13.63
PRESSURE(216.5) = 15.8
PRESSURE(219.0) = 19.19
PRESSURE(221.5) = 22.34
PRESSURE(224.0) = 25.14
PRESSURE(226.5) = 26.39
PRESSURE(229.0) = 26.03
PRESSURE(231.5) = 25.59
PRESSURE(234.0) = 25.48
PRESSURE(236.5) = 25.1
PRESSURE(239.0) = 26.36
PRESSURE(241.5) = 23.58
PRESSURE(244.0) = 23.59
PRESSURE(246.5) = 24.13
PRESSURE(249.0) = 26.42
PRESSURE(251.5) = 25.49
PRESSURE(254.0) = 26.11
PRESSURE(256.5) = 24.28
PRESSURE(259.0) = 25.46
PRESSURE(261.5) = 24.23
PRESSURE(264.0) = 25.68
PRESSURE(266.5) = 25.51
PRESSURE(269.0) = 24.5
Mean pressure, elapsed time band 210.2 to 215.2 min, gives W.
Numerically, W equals 13.2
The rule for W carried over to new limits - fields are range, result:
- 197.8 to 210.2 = 16.9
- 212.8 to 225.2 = 19.2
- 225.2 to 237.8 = 25.7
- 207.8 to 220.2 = 14.8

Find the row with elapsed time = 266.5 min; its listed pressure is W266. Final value 25.51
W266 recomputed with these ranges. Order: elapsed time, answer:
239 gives 26.36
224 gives 25.14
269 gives 24.5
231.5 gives 25.59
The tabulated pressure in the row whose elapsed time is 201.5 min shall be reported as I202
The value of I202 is 19.48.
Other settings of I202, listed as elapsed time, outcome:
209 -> 12.56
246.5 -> 24.13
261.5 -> 24.23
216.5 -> 15.8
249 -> 26.42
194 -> 25.3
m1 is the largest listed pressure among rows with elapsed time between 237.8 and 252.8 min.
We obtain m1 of 26.42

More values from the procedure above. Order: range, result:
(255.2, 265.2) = 25.68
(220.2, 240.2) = 26.39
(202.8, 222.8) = 22.34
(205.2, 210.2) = 13.94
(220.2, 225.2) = 25.14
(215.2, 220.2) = 19.19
